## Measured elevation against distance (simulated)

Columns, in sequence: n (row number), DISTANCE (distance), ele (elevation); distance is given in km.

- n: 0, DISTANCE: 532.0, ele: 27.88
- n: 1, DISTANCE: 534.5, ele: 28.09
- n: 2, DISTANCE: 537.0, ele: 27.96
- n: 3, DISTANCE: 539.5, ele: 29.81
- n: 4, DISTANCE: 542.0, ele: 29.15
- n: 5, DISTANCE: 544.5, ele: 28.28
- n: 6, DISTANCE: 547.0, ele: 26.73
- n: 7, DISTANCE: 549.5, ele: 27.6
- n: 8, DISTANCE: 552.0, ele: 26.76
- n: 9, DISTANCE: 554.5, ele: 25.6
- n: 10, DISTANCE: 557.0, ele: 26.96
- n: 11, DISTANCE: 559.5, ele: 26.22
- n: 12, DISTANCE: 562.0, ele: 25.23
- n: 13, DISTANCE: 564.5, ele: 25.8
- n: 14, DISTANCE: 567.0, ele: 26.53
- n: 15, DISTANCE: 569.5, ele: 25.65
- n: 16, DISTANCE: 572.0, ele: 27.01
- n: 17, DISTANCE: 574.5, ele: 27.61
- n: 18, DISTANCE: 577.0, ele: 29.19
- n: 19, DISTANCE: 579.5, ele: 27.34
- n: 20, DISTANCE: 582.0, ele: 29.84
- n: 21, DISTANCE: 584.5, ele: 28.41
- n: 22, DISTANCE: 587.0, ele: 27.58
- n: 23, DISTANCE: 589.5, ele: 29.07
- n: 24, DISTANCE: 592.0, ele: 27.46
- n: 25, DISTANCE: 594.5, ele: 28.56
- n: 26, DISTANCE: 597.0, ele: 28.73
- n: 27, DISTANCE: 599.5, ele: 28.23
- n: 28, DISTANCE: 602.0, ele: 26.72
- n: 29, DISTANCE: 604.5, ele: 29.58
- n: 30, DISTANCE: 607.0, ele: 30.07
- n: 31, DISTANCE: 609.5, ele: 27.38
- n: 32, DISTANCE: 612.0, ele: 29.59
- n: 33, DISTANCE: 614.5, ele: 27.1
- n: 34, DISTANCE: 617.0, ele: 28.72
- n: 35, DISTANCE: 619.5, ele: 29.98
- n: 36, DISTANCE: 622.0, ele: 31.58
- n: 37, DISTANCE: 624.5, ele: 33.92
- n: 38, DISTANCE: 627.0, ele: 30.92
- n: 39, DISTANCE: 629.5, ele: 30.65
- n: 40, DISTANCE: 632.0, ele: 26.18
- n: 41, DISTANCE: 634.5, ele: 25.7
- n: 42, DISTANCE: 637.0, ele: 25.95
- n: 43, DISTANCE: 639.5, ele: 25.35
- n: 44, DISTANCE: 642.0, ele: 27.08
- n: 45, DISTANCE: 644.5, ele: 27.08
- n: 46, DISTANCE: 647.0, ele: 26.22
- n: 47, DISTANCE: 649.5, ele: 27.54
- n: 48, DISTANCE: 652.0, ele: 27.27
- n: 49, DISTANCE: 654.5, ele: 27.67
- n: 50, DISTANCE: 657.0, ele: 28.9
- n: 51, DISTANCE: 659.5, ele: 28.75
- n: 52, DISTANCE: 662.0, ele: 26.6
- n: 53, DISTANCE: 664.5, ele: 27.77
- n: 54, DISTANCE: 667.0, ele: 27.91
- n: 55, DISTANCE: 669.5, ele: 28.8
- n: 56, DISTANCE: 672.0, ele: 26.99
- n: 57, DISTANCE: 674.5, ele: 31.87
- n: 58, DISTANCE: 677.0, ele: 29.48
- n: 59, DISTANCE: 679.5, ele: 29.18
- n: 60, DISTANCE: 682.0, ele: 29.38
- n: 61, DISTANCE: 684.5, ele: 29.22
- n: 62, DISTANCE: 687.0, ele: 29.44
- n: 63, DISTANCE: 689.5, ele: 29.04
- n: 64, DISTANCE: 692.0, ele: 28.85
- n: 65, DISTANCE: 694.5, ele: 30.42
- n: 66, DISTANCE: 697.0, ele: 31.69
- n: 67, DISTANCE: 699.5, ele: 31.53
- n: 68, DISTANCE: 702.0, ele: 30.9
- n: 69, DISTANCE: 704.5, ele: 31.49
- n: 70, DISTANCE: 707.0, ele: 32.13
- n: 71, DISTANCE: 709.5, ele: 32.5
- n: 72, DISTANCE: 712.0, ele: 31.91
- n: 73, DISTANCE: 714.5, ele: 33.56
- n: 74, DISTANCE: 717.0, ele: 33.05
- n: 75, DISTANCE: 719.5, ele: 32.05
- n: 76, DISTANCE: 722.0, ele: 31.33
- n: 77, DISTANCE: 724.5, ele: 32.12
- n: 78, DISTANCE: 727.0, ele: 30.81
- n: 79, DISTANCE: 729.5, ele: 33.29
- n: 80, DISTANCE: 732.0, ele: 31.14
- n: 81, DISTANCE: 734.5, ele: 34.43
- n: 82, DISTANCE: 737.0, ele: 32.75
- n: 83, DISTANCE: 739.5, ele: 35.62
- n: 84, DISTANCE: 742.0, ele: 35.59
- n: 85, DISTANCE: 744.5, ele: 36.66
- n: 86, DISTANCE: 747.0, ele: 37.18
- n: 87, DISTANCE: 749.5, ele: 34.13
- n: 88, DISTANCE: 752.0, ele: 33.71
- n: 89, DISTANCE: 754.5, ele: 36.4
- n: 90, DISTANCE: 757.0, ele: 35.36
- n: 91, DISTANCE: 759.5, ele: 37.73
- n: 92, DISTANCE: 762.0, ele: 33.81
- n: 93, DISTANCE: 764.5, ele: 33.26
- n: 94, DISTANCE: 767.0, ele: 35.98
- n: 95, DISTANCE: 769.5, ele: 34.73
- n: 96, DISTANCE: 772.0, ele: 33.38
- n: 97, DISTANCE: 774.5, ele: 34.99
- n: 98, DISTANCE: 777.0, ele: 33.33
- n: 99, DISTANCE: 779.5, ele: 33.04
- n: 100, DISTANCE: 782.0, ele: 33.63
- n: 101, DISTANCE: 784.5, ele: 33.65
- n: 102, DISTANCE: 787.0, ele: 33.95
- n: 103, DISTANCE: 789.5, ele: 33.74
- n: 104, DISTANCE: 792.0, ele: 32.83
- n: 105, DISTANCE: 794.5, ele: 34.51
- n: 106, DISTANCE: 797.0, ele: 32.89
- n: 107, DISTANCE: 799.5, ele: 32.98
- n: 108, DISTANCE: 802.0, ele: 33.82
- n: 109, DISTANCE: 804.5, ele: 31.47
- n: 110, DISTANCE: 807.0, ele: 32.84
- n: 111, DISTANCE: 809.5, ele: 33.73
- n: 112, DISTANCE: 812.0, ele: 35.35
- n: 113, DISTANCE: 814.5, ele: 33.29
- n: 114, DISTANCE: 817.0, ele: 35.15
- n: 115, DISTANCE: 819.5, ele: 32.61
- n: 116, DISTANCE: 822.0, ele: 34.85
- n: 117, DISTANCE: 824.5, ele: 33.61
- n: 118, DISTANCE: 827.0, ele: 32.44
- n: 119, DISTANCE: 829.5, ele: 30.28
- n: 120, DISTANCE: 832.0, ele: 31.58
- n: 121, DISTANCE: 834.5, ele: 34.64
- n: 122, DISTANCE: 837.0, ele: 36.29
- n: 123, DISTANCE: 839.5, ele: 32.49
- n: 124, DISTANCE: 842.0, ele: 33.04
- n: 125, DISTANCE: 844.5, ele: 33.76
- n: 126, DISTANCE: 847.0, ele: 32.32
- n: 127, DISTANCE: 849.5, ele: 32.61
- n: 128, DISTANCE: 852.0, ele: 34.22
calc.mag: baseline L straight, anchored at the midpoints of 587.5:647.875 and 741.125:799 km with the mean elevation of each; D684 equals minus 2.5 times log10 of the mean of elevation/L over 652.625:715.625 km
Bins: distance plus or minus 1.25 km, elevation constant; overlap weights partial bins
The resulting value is 0.05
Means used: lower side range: 28.4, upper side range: 34.5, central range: 29.8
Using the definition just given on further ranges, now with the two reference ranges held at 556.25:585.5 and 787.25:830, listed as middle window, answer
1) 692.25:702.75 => -0.02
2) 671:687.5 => 0.02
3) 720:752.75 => -0.07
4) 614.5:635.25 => -0.04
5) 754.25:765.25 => -0.10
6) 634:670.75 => 0.08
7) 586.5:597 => -0.02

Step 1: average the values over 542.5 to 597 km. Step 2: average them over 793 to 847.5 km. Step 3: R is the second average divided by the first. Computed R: 1.22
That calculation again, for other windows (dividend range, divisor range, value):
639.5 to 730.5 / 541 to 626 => 1.06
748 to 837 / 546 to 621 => 1.22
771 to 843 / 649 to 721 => 1.12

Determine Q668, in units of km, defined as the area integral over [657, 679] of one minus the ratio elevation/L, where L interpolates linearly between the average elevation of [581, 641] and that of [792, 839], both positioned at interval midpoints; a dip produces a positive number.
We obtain 1.0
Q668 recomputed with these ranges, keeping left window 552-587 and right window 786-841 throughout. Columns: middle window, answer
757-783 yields -1.7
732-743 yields -1.0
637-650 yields 1.1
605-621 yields -0.4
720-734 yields -0.3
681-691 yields 0.3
